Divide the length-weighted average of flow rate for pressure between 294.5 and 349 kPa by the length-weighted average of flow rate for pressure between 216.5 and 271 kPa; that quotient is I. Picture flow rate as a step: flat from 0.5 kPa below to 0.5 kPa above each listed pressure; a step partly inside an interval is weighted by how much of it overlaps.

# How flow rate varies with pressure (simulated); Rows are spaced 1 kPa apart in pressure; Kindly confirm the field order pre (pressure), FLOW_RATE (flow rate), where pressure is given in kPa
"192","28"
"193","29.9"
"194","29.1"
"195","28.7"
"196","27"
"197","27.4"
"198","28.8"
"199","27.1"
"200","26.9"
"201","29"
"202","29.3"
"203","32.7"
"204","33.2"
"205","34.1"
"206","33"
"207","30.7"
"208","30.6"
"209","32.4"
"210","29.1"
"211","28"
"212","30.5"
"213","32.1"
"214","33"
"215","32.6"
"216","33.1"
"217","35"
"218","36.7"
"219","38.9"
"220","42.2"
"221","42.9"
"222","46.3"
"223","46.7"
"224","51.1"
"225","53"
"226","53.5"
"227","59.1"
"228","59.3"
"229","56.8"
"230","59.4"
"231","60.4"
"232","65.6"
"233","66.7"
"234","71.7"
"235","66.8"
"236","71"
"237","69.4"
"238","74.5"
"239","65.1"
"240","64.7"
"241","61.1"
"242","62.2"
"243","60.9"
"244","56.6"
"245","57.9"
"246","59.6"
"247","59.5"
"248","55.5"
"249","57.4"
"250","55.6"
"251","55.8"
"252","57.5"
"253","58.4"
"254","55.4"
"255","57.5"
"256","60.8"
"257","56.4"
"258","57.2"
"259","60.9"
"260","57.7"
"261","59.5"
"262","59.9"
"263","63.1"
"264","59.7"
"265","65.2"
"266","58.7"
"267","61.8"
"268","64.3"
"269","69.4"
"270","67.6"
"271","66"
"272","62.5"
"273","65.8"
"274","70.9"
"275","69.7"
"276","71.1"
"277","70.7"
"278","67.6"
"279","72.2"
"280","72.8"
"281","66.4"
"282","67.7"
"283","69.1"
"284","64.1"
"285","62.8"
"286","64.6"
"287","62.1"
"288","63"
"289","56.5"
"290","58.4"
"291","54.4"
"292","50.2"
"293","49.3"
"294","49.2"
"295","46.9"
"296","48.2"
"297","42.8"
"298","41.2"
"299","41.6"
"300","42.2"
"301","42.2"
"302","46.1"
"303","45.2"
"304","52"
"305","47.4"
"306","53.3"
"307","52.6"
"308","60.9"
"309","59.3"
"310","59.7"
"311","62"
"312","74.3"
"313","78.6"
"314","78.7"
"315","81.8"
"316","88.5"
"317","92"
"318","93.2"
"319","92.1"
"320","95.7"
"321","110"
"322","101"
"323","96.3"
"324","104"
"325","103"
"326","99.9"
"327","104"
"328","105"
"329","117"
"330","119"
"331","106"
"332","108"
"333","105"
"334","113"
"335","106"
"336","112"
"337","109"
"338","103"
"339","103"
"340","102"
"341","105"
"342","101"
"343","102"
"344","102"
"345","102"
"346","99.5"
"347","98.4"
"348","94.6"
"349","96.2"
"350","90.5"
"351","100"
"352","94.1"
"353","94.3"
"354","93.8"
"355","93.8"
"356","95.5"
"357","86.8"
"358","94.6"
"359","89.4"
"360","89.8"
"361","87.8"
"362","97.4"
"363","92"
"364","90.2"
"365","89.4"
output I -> 1.4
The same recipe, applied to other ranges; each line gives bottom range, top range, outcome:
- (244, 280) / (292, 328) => 1.13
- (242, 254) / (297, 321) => 1.12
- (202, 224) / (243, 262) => 1.64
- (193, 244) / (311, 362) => 2.19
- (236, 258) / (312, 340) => 1.67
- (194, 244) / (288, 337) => 1.69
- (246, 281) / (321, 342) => 1.70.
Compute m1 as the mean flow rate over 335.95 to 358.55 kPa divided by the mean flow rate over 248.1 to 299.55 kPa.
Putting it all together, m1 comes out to 1.64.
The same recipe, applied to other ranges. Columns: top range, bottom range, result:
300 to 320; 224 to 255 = 1.09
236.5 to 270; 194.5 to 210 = 2.02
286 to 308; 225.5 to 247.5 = 0.80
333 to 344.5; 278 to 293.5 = 1.69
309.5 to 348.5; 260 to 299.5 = 1.61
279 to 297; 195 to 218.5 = 1.91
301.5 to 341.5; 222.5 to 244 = 1.44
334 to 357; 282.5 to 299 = 1.82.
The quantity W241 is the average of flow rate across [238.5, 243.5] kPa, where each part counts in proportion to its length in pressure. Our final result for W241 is 62.8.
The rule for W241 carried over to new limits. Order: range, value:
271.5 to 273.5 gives 64.2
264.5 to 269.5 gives 63.9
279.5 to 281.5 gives 69.6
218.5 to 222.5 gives 42.6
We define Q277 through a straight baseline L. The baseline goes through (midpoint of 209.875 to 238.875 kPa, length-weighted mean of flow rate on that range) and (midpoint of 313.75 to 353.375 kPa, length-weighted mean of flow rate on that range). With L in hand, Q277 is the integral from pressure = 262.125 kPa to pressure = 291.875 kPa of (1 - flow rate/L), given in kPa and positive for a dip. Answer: 3.8 kPa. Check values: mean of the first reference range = 50.3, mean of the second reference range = 101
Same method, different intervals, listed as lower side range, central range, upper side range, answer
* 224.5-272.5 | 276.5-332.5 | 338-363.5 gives 6.6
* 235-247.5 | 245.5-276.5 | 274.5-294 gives 1.1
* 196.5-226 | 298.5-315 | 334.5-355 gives 5.1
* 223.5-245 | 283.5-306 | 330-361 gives 8.4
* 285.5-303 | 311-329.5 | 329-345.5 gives -2.2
